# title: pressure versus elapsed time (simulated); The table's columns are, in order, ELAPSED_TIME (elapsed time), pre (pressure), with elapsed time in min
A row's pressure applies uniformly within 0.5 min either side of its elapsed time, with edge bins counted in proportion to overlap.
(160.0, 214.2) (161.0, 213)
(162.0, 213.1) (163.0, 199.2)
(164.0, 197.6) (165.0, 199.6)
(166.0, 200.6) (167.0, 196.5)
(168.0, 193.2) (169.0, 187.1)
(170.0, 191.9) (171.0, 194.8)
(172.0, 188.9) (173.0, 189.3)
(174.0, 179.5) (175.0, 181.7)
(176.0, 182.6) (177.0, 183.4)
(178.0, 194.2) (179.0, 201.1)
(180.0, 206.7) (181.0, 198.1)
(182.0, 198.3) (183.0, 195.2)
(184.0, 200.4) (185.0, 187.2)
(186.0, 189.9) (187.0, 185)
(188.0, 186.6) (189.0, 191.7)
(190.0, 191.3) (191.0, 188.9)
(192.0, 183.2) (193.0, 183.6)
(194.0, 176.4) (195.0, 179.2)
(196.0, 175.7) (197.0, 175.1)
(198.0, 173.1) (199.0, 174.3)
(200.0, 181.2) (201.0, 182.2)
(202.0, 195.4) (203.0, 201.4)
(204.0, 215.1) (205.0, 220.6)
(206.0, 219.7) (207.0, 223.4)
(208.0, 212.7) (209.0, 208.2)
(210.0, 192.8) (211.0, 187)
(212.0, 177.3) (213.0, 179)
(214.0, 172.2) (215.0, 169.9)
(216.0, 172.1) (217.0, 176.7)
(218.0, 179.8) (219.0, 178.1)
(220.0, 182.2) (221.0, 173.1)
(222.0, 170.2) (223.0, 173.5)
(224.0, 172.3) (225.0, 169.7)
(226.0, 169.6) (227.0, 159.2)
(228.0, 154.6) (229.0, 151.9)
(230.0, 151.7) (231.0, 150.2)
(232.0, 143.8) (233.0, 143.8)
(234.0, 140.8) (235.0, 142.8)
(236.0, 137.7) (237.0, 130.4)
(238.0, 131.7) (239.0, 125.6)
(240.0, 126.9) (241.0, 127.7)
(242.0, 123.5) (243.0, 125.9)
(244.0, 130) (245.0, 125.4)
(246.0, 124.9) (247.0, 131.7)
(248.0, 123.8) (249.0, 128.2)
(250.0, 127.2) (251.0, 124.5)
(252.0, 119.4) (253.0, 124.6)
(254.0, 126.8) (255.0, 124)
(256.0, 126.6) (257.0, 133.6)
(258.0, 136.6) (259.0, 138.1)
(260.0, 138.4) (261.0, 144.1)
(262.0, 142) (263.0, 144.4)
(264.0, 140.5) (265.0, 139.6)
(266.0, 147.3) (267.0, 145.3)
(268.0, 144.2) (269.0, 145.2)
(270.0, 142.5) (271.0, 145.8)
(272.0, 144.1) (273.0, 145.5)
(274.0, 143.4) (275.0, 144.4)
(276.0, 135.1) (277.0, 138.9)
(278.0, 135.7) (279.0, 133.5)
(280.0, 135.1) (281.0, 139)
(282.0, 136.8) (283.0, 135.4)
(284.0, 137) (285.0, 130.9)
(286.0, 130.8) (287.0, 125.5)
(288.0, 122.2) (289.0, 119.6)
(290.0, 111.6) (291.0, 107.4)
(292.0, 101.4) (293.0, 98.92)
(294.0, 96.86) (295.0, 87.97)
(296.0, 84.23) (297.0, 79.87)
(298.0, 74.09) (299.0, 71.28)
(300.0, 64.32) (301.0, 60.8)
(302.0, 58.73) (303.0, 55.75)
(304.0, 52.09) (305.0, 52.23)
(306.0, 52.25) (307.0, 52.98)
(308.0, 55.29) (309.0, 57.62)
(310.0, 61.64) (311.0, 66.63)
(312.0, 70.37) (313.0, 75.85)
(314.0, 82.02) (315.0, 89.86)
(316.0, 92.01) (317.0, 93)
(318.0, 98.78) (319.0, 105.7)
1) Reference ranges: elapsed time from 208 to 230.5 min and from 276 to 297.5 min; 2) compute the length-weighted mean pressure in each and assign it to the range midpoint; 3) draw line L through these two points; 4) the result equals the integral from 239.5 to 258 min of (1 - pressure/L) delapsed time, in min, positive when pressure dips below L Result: 2.9 min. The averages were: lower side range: 175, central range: 127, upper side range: 119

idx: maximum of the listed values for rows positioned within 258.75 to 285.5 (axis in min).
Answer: 147.3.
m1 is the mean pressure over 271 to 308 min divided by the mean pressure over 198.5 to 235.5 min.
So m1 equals 0.59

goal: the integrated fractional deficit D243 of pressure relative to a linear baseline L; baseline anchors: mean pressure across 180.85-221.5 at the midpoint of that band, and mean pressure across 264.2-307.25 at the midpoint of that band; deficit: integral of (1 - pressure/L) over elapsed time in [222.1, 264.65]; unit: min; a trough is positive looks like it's 3.3 min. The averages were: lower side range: 189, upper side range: 112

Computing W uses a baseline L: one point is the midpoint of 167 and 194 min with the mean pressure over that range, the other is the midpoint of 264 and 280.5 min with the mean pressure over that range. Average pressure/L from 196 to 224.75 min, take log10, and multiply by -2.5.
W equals -0.07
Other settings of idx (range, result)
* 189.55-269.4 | 223.4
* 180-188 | 206.7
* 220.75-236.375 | 173.5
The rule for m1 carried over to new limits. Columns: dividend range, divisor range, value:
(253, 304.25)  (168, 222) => 0.64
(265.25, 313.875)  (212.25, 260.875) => 0.72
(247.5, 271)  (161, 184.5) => 0.69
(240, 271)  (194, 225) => 0.72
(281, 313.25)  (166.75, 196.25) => 0.46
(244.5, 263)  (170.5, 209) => 0.68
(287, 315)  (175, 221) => 0.41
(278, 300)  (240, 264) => 0.86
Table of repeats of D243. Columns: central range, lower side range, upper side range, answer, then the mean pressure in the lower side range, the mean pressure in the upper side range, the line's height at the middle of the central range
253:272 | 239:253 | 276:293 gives -1.9 min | 126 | 127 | 126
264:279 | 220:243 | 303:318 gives -4.7 min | 149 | 68.7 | 108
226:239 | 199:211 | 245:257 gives 1.0 min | 203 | 126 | 157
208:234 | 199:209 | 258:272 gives 2.3 min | 204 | 143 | 187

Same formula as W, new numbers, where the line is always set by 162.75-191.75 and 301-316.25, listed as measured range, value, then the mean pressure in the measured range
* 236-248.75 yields 0.01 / 128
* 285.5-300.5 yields -0.22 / 98.4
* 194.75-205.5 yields -0.11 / 189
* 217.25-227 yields -0.17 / 174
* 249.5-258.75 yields -0.09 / 127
